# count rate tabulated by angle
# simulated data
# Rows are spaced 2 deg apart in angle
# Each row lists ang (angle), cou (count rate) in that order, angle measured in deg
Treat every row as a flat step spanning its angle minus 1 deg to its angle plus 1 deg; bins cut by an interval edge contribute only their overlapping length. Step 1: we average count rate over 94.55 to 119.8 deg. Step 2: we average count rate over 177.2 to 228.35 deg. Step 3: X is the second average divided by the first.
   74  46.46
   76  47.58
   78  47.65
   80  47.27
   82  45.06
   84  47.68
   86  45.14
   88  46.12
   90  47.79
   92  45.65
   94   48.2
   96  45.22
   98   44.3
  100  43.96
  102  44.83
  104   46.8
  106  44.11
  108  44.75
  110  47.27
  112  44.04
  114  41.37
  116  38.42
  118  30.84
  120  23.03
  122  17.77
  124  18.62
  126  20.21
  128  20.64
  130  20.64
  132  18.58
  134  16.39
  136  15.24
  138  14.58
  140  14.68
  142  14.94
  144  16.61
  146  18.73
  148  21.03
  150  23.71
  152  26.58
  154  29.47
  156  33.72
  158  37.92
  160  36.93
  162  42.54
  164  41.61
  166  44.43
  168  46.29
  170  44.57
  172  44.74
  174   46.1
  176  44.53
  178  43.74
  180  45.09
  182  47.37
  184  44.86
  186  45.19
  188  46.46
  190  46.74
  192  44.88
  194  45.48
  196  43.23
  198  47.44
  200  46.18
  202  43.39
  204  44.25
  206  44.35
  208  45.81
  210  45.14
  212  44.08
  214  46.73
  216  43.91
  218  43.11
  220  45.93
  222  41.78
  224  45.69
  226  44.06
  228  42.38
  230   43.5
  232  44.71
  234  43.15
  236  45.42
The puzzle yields 1.1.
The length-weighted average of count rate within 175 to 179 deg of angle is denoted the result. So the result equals 44.1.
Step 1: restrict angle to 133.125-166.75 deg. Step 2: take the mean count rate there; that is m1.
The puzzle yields 26.3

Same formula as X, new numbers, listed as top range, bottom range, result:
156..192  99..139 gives 1.43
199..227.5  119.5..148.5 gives 2.48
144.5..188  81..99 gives 0.83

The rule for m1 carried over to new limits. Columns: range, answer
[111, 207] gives 34.3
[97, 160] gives 29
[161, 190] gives 44.9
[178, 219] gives 45.1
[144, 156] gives 24.1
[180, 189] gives 45.9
